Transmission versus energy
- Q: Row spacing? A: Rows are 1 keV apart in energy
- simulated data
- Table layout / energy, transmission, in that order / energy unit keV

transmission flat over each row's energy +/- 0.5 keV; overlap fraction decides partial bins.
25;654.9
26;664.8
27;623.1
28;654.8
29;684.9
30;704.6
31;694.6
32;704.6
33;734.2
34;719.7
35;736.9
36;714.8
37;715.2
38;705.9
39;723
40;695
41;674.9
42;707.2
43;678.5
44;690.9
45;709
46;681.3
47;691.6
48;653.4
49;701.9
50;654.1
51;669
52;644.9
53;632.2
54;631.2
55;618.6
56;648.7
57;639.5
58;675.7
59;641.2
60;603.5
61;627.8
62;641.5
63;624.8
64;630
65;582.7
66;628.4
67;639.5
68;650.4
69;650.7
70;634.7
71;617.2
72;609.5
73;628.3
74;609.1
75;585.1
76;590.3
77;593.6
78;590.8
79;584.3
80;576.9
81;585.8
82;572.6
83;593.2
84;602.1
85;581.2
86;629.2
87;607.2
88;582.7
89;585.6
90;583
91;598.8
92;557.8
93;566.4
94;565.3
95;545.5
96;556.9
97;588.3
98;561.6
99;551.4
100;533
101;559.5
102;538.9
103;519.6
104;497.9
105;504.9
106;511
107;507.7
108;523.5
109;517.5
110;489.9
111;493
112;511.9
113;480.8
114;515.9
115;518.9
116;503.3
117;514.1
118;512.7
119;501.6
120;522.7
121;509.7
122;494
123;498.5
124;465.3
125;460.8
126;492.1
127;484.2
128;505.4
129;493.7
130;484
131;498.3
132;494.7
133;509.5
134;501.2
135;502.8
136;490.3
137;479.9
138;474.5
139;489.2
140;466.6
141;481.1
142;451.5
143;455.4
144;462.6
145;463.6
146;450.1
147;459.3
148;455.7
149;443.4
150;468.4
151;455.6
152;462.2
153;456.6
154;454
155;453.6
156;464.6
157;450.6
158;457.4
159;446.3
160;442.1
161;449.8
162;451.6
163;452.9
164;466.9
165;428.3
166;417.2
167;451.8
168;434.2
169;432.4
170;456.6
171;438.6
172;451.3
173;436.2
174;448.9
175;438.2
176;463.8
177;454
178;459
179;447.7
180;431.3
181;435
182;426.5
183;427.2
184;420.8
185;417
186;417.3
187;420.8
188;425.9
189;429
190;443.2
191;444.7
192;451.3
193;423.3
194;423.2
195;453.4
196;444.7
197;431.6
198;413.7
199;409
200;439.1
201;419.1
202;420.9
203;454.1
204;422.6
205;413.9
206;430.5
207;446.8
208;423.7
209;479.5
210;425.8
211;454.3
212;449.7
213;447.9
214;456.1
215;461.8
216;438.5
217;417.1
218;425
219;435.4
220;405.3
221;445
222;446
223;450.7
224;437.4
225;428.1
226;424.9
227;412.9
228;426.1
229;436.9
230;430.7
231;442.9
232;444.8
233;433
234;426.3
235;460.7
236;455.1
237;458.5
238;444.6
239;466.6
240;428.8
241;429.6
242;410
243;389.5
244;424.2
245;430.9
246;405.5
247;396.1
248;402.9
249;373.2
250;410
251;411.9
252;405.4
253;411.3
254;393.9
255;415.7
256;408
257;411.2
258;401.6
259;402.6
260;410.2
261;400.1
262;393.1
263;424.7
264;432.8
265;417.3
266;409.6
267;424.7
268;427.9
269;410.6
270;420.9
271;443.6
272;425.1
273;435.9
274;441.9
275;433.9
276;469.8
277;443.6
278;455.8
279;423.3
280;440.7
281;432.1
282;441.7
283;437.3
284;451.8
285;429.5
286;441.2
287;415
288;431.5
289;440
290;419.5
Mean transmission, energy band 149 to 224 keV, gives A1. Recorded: 440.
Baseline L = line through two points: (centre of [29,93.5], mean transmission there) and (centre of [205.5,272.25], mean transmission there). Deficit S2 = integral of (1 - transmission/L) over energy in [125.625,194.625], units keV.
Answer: 8.8 keV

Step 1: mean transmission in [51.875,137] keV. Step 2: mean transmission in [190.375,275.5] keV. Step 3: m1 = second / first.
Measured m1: 0.76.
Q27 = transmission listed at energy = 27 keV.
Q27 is 623.1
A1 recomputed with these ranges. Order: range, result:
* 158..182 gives 445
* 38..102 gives 620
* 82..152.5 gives 514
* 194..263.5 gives 427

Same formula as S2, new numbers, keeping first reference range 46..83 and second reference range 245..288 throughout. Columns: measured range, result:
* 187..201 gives 1.8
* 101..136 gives 4.2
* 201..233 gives 2.4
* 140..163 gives 3.5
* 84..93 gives 0.2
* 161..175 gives 2.1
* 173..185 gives 1.7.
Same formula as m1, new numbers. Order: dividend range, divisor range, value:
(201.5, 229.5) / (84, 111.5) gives 0.79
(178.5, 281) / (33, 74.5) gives 0.65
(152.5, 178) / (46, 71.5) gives 0.70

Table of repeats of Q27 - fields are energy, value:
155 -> 453.6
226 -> 424.9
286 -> 441.2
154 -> 454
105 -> 504.9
